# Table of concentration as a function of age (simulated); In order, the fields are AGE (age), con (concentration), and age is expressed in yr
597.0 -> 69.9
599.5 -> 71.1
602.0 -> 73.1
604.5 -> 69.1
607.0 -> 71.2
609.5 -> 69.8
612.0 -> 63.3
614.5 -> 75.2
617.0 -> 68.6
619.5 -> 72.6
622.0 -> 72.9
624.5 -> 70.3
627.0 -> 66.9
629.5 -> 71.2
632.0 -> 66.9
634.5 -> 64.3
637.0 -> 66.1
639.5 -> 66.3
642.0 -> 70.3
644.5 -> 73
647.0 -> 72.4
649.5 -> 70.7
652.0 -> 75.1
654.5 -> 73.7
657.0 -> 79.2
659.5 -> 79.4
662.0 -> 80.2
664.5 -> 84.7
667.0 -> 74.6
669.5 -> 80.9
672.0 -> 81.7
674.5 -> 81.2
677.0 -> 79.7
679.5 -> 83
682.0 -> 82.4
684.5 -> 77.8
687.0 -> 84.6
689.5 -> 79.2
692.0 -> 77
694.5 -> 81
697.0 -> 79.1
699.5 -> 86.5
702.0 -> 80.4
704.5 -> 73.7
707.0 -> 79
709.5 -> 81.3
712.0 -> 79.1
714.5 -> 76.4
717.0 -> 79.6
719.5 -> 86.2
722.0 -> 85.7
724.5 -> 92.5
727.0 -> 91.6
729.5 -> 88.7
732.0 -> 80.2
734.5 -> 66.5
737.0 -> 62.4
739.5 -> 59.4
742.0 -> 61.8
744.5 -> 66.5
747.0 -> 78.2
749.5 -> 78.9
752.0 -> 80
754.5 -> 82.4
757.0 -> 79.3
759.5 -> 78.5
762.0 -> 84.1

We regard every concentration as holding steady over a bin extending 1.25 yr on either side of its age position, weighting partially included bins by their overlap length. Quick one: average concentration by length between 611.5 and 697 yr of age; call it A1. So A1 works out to 75.1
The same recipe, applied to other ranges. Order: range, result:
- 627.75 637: 67.3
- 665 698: 80.3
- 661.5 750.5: 78.9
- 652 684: 79.8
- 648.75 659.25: 75.3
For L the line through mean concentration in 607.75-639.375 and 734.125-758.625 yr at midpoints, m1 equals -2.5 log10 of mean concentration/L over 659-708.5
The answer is -0.144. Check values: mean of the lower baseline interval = 68.9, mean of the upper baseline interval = 71.8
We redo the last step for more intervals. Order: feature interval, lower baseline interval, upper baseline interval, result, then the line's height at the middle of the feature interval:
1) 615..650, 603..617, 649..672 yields 0.058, 73.4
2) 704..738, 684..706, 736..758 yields -0.061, 76.1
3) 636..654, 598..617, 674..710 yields 0.060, 74.7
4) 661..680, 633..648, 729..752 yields -0.163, 69.4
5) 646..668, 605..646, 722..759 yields -0.079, 71.3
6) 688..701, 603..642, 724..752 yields -0.112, 72.7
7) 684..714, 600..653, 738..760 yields -0.111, 72.1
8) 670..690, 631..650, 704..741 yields -0.108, 73.6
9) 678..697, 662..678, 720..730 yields 0.036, 83.3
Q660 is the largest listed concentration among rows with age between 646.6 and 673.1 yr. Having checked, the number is 84.7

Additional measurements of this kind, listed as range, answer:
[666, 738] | 92.5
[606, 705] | 86.5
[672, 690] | 84.6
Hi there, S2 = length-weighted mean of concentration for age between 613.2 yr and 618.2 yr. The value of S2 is 71.8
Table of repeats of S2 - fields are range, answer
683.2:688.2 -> 81.2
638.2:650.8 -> 70.5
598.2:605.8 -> 71.1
